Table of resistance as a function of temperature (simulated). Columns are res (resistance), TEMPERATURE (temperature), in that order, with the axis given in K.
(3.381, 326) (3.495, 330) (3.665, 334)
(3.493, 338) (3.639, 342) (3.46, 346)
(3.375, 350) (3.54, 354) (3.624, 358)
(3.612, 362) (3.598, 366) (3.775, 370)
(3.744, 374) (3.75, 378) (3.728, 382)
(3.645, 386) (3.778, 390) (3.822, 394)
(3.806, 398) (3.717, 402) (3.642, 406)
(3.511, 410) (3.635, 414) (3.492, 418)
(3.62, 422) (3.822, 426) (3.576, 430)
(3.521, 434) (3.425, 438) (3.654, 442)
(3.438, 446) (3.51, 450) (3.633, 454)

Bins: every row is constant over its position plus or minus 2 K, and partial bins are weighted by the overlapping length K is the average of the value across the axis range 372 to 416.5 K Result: 3.7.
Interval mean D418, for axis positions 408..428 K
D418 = 3.62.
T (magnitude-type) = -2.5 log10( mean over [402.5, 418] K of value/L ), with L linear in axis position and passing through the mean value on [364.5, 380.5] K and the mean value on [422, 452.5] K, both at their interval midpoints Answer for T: 0.01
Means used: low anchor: 3.72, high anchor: 3.57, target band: 3.59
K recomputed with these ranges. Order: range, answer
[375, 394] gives 3.74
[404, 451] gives 3.57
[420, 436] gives 3.63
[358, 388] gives 3.69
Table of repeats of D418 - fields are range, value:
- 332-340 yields 3.58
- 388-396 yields 3.8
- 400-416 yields 3.63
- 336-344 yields 3.57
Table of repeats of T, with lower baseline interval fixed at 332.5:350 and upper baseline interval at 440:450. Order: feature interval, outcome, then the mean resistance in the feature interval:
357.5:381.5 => -0.045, 3.69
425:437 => -0.021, 3.61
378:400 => -0.064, 3.76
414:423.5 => -0.009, 3.57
